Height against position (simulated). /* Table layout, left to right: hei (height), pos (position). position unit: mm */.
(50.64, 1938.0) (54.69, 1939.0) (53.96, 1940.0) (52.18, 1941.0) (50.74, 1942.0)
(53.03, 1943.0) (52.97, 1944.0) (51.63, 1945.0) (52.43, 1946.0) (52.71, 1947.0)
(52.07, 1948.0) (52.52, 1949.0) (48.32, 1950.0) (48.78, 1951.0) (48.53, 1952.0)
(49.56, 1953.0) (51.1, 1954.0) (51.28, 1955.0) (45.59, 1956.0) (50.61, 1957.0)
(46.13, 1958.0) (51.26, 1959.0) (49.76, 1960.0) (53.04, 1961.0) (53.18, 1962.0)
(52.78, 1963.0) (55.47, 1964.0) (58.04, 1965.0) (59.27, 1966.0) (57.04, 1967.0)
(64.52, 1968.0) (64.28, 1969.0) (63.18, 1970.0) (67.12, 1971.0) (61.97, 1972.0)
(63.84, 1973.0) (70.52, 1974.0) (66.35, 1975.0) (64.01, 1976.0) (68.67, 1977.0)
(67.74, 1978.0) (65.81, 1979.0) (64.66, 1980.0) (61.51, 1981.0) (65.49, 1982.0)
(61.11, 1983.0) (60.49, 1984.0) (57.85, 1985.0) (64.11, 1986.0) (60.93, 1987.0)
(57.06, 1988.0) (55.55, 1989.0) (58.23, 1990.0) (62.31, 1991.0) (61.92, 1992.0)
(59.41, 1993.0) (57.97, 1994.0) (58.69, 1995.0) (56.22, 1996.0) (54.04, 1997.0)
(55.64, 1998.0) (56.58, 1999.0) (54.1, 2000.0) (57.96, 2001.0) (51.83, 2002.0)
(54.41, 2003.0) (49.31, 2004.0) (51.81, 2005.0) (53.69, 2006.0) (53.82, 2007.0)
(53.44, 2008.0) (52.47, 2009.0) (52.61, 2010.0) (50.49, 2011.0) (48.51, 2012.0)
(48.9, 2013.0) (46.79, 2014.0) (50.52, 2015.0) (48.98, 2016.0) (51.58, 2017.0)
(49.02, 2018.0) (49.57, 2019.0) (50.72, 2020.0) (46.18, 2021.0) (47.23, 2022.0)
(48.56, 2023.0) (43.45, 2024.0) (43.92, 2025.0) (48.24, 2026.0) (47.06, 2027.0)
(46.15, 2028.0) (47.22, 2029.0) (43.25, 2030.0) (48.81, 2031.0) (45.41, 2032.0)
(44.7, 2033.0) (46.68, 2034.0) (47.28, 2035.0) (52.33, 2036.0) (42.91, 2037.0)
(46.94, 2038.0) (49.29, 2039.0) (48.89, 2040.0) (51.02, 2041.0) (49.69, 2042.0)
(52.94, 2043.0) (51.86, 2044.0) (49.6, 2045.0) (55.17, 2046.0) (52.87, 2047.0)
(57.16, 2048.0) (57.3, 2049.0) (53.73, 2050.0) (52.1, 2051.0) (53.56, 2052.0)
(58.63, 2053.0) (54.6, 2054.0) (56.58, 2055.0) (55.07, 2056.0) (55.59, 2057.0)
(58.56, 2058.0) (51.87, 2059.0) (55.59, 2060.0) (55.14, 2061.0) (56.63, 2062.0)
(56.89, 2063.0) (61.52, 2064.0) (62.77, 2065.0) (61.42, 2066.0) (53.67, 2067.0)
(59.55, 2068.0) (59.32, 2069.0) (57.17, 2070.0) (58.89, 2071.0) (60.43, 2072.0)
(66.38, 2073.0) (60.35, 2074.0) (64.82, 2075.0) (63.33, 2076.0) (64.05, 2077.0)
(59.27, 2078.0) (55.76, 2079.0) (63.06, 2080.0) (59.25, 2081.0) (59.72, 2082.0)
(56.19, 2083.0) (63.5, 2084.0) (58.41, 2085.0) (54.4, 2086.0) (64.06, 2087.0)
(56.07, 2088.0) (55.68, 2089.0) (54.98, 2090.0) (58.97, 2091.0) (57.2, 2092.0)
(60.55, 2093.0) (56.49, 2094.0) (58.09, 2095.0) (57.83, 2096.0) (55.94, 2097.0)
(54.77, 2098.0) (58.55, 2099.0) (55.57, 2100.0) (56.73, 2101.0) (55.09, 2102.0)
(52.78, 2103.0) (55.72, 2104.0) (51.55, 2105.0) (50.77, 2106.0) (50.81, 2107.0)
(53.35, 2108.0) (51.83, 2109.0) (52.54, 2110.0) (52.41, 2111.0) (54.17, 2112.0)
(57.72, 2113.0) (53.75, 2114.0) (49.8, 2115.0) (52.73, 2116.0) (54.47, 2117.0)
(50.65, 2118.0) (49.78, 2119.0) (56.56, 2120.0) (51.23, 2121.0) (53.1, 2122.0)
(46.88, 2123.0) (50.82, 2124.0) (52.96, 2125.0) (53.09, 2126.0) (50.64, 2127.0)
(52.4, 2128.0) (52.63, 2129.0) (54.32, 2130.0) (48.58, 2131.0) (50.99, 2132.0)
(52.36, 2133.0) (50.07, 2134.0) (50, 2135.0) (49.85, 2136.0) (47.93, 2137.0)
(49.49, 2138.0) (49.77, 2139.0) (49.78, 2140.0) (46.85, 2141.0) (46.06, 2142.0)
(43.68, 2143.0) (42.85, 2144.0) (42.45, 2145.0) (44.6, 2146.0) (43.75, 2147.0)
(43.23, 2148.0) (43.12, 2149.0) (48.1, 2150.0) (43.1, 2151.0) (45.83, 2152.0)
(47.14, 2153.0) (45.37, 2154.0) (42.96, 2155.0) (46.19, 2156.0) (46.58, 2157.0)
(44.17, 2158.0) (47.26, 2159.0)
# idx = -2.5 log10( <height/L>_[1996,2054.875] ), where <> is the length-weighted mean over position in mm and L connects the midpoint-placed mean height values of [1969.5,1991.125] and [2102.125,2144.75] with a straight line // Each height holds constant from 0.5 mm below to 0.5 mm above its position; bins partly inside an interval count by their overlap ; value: 0.17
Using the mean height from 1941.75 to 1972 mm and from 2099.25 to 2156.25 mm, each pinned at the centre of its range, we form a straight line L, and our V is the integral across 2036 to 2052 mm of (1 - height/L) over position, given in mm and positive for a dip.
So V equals 0.1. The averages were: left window 53.7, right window 50.1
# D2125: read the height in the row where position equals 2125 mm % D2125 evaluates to 52.96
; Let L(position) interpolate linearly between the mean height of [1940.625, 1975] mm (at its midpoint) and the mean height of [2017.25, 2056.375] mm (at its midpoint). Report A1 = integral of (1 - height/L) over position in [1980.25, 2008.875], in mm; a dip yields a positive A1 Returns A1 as -2.6 mm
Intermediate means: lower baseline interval 54.8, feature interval 57.3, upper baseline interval 49.9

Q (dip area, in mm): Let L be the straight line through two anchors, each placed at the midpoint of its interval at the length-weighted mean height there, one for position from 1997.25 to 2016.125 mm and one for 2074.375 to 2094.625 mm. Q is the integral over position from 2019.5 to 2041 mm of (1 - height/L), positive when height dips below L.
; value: 2.9 mm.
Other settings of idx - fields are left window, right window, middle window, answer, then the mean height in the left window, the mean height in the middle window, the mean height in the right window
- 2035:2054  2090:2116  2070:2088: -0.13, 51.9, 60.5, 54.9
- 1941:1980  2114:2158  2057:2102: -0.15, 56.3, 58.5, 48.7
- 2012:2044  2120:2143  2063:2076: -0.23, 48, 60.5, 50.4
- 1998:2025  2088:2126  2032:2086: -0.06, 50.8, 55.7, 54.1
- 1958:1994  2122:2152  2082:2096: -0.12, 60.6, 58.1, 48.3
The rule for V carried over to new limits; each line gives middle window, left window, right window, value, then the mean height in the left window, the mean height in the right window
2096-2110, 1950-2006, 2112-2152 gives -0.9 mm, 57.7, 49.5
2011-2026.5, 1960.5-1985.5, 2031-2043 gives 1.1 mm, 61.9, 48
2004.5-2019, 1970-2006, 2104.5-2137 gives 1.9 mm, 60.1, 51.9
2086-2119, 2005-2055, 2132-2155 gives -4.9 mm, 50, 46.6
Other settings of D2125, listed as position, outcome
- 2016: 48.98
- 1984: 60.49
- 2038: 46.94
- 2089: 55.68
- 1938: 50.64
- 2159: 47.26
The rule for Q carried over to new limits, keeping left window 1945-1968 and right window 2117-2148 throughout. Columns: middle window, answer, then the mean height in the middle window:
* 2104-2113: -0.5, 52.7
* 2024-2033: 0.9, 46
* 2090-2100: -1.5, 57.4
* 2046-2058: -1.1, 55.3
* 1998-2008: -0.5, 53.8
